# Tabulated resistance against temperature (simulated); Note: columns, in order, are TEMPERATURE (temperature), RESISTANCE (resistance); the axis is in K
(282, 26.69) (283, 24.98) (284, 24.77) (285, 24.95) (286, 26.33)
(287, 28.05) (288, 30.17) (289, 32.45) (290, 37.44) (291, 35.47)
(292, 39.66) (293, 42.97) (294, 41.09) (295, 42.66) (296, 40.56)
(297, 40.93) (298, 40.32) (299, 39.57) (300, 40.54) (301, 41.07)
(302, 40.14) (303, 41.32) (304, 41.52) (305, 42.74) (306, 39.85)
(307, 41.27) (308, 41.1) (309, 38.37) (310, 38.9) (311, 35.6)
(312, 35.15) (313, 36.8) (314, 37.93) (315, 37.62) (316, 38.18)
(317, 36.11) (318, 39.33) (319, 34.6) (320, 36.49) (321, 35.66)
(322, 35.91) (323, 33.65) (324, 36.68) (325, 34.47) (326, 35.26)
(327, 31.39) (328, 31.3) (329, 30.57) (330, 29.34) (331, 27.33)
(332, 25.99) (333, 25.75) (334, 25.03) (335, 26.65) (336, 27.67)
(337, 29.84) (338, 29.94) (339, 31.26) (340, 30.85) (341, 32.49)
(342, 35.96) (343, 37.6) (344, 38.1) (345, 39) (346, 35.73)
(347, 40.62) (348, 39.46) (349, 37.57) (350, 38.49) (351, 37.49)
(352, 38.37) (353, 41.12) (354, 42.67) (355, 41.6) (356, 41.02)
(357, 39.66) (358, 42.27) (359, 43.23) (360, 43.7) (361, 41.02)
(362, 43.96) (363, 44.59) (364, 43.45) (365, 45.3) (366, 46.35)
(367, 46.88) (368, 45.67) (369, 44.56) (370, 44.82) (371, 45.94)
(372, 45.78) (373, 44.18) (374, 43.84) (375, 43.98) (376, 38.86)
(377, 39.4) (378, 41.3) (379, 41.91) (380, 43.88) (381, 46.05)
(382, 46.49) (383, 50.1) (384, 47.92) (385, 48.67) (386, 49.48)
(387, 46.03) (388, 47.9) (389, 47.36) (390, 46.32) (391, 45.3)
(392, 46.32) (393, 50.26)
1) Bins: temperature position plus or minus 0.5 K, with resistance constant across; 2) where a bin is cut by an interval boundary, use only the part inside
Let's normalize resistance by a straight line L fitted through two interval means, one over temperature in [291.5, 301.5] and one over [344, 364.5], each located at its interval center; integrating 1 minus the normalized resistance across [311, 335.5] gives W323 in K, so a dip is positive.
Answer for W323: 4.5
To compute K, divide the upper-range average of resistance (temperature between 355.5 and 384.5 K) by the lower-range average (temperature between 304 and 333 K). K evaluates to 1.24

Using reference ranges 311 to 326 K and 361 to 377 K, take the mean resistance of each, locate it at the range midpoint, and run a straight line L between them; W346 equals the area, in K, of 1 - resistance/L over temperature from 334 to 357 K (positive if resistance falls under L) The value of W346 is 2.7 K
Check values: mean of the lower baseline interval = 36.3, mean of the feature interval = 35.9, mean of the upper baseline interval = 44.3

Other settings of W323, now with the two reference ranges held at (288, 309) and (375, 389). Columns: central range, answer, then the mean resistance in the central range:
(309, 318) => 0.79 K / 37.2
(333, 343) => 2.90 K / 30.1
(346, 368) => 0.94 K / 41.8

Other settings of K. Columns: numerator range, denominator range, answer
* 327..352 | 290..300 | 0.81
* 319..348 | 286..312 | 0.85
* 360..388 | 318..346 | 1.39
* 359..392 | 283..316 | 1.21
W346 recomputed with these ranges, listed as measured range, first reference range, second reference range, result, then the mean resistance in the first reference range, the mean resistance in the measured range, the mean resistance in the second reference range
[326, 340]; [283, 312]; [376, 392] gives 4.0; 37.2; 28.9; 45.7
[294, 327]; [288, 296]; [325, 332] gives -3.7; 38.4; 38.4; 30.8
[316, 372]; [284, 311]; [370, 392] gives 6.5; 37.8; 37.2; 45.3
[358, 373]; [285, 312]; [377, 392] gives -0.1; 38.2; 44.6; 46.1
